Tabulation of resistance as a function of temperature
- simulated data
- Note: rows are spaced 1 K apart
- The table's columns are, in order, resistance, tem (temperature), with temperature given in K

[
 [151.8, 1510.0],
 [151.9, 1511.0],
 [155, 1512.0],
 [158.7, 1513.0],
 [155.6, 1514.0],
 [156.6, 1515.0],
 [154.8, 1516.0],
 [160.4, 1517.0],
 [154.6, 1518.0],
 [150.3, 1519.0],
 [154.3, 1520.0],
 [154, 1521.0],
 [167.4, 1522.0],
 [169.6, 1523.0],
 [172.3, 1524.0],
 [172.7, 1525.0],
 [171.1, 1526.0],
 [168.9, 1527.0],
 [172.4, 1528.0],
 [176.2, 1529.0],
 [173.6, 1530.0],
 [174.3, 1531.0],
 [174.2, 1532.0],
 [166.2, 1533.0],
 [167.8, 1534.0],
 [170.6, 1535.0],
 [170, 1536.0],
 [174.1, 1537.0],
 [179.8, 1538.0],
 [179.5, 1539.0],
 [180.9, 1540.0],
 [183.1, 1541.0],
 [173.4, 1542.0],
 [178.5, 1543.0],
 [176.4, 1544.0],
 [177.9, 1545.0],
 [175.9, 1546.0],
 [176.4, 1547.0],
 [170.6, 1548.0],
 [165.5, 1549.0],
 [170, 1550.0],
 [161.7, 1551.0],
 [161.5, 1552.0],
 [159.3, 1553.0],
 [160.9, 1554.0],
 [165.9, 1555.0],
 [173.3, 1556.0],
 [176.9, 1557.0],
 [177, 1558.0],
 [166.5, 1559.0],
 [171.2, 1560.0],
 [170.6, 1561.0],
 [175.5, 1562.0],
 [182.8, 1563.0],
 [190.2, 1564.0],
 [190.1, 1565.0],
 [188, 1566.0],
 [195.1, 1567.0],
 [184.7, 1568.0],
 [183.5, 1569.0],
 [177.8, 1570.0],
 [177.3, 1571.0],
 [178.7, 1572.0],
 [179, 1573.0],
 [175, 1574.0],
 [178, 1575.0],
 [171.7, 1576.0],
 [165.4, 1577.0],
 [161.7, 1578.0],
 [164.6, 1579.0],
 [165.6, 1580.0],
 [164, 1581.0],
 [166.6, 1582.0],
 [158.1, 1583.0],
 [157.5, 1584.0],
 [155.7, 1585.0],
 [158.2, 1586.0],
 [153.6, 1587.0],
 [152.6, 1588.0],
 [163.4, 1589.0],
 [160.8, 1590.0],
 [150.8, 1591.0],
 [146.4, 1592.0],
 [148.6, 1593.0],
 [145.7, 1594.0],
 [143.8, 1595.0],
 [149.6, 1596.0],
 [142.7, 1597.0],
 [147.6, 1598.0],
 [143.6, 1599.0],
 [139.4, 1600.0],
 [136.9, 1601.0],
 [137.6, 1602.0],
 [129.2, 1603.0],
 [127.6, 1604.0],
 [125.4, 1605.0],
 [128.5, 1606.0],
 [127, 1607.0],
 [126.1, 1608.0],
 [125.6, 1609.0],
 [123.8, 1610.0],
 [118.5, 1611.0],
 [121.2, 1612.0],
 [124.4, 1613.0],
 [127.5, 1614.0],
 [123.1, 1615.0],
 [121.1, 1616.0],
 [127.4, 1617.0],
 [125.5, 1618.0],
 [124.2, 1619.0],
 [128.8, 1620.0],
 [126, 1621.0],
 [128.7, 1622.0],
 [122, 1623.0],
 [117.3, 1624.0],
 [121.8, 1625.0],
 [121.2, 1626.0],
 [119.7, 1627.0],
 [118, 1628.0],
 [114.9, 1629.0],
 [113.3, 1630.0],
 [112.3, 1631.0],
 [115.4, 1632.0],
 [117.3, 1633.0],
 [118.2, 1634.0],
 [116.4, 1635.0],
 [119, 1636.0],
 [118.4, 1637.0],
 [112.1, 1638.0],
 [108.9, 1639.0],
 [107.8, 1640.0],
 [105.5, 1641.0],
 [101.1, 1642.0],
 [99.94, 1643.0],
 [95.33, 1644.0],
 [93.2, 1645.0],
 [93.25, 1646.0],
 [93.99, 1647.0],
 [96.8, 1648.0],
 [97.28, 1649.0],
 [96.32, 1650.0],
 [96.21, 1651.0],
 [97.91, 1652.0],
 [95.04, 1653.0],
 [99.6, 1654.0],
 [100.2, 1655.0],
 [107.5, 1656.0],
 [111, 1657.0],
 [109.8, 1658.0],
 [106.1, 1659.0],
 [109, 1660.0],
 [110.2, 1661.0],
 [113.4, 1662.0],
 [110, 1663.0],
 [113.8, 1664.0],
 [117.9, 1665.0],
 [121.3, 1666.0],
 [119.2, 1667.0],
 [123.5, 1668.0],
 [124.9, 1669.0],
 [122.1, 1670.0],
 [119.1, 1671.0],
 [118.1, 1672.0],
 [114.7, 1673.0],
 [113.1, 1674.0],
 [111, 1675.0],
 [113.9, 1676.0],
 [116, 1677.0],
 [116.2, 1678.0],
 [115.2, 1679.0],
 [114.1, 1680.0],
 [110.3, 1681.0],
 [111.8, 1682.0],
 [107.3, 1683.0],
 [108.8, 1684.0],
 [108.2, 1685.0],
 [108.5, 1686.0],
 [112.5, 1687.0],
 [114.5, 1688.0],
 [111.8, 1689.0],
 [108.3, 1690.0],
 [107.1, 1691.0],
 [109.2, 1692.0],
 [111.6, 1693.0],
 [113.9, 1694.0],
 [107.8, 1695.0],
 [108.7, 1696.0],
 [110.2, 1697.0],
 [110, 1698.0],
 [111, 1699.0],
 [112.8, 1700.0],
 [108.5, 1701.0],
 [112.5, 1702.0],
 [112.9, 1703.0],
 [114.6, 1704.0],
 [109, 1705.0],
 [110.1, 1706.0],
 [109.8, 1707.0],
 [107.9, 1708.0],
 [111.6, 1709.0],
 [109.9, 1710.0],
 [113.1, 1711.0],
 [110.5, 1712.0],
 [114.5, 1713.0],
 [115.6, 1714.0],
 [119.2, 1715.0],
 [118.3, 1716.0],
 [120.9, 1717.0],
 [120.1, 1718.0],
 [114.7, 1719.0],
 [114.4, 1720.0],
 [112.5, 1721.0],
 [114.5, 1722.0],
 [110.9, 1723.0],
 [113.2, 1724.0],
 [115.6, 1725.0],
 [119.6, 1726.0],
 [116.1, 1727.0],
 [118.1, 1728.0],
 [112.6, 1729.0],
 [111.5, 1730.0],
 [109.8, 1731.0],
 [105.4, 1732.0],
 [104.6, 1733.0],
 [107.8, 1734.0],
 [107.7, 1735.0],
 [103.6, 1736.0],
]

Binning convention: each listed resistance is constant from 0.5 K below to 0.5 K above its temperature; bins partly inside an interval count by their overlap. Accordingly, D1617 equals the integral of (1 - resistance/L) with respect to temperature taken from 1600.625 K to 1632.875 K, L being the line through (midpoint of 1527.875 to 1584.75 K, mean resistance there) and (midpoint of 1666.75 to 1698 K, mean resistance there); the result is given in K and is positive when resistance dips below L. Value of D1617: 4.66 K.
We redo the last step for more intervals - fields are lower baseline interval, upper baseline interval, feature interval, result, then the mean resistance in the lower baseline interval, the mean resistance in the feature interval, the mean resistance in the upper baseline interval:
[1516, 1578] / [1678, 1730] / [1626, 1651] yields 5.4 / 173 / 108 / 112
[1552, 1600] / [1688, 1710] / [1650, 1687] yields 3.8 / 166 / 111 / 111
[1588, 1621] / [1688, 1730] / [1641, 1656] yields 3.4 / 135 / 97.5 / 113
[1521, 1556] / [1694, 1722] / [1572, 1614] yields 1.4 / 171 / 148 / 113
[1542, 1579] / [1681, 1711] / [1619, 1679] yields 9.3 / 175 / 112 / 110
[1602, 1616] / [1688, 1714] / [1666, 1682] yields -0.2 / 126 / 117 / 111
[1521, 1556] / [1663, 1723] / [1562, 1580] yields -2.2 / 171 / 179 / 113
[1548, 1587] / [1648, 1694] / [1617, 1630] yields 1.5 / 171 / 122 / 111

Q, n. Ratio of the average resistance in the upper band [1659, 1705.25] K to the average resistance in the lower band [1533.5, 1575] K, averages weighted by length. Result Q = 0.6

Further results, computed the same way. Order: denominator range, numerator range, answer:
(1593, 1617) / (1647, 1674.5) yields 0.83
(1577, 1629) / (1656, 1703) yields 0.82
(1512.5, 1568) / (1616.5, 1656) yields 0.65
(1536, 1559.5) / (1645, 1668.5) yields 0.61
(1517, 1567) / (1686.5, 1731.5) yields 0.66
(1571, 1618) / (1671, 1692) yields 0.77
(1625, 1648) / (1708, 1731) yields 1.04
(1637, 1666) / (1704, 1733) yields 1.09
